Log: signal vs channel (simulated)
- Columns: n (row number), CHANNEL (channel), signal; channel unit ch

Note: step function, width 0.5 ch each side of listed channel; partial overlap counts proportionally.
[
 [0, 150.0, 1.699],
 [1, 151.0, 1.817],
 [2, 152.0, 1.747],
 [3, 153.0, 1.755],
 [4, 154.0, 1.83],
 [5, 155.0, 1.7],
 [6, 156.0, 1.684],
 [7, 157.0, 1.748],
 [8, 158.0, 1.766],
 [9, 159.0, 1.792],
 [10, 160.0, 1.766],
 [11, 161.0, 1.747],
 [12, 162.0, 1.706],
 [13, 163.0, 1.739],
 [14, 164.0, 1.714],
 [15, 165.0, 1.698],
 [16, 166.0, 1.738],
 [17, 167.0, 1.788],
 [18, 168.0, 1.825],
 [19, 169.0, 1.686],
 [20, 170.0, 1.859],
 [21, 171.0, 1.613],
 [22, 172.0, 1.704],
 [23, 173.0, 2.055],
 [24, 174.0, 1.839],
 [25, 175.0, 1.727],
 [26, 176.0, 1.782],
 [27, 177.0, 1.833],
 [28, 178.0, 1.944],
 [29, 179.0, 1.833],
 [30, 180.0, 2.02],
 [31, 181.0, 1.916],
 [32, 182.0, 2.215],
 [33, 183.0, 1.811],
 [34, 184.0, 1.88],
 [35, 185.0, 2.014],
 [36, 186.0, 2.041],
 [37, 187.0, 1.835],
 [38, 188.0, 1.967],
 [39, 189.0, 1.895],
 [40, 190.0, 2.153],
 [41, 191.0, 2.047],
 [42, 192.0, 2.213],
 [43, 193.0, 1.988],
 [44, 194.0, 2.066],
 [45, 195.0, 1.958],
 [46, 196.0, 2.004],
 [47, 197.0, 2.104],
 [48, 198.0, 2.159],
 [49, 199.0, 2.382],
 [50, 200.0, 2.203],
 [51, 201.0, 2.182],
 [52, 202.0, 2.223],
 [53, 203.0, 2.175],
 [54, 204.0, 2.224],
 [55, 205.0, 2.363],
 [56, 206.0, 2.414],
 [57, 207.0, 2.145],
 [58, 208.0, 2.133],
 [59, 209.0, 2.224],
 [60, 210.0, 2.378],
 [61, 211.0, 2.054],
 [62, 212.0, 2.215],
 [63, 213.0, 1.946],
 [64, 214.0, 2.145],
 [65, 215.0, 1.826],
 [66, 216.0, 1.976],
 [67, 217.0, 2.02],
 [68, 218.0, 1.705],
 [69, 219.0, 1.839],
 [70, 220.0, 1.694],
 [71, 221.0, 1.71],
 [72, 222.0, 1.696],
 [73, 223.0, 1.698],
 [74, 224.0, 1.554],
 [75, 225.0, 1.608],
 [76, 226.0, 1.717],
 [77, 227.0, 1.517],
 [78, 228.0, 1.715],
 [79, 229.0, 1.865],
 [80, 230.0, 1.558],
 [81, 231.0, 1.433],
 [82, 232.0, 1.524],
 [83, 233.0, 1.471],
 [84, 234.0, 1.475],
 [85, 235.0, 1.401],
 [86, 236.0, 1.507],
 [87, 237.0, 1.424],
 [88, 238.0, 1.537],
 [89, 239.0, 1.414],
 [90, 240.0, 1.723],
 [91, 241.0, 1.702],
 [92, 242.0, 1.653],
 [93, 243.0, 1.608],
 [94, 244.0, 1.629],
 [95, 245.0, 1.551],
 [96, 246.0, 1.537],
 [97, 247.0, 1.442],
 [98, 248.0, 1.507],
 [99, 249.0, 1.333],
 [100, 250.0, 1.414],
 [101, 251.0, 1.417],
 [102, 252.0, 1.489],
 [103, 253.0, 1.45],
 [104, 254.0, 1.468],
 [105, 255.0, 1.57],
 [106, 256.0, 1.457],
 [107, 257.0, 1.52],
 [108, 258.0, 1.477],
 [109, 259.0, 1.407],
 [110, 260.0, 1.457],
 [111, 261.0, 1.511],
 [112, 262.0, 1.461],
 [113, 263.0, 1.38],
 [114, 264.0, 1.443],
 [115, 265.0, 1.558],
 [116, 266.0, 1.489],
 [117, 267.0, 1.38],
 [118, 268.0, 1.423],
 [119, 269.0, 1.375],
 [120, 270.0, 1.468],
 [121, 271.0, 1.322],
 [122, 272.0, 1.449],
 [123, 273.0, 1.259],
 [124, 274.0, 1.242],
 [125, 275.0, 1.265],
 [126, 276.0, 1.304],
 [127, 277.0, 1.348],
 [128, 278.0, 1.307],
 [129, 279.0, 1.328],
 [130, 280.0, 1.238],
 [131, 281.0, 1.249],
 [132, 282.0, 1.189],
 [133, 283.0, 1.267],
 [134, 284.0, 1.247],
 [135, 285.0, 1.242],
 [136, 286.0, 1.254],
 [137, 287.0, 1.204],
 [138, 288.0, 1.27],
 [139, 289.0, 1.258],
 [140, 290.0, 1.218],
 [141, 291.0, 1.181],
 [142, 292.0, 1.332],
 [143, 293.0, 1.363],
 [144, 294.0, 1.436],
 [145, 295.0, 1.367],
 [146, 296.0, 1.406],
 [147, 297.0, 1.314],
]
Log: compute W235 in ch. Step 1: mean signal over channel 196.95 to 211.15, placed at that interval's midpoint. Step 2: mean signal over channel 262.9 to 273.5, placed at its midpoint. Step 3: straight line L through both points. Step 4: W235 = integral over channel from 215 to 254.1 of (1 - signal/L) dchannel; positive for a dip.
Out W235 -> 5.3 ch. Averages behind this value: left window 2.23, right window 1.41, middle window 1.59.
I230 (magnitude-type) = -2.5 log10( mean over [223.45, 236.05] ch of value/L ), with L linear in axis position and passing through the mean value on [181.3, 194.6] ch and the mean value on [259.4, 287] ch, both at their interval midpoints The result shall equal 0.08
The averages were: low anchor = 2.01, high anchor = 1.35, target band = 1.57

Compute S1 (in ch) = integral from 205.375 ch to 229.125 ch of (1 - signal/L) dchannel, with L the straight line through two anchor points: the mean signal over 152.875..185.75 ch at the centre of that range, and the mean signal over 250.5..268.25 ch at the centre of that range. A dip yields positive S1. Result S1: -4.1 ch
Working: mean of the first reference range 1.81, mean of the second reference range 1.46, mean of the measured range 1.91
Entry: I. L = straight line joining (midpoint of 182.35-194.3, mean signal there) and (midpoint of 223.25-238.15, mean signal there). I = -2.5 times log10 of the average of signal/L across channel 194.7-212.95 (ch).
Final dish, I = -0.20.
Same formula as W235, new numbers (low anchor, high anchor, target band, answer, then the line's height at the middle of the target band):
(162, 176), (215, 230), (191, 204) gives -2.9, 1.75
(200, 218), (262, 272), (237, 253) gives 1.7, 1.7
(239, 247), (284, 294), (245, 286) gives 1.3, 1.44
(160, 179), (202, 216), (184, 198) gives -0.2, 1.99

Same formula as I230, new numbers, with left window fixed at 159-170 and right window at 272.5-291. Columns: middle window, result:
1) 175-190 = -0.15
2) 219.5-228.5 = -0.11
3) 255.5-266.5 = -0.10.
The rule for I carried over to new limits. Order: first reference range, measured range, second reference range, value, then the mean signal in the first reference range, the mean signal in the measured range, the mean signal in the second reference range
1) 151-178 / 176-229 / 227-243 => -0.20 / 1.77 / 1.99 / 1.56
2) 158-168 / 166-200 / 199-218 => -0.01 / 1.75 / 1.94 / 2.15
